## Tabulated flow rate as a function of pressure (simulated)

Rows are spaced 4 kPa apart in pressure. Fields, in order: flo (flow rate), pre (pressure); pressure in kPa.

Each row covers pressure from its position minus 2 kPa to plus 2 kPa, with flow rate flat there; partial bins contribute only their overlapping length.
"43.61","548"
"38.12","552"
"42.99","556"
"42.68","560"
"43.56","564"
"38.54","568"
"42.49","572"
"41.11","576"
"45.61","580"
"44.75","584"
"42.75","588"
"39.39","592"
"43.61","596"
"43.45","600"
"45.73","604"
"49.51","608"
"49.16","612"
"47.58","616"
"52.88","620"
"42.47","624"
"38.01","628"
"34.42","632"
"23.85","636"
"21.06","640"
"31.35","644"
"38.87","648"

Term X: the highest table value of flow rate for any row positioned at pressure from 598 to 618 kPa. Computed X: 49.51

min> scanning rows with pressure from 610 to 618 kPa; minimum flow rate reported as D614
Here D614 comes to 47.58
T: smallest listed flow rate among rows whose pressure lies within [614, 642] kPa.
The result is 21.06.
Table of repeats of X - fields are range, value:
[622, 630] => 42.47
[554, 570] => 43.56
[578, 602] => 45.61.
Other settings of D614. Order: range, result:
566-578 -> 38.54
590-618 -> 39.39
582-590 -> 42.75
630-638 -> 23.85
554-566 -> 42.68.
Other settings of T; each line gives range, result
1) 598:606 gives 43.45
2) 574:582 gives 41.11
